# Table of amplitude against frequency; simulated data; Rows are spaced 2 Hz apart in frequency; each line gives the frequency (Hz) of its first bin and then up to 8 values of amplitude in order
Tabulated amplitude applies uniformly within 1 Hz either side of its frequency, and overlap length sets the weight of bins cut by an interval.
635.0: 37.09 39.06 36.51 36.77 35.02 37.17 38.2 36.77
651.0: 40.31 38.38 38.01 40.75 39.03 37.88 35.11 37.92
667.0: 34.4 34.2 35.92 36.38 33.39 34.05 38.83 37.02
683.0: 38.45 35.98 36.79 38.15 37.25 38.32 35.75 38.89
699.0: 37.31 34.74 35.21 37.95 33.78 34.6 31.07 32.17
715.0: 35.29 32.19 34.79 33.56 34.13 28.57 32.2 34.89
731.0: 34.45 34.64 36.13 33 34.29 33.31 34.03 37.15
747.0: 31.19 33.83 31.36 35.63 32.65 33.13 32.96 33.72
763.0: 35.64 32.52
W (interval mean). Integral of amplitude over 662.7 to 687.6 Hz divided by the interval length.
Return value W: 36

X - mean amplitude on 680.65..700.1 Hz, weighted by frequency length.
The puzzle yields 37.4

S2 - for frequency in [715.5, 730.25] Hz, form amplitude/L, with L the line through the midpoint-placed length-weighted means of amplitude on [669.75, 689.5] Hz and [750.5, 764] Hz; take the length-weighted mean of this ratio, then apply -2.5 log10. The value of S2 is 0.06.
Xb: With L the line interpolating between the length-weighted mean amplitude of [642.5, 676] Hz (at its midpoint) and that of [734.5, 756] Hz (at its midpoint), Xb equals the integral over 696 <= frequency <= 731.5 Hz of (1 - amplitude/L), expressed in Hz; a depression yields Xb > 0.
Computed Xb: 0.8 Hz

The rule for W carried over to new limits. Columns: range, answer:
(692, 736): 34.6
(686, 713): 36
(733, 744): 34.2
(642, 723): 36.2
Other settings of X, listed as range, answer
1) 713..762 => 33.6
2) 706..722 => 33.4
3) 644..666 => 38.1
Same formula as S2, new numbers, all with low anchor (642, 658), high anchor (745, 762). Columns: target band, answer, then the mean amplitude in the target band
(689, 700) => -0.05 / 37.6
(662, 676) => 0.06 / 35.3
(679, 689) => -0.02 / 37.3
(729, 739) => -0.01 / 34.6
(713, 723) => 0.04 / 33.8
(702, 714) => 0.04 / 34.1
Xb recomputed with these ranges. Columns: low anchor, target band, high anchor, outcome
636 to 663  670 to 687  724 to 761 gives 0.1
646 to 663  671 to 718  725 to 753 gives 0.6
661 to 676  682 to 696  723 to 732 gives -1.1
